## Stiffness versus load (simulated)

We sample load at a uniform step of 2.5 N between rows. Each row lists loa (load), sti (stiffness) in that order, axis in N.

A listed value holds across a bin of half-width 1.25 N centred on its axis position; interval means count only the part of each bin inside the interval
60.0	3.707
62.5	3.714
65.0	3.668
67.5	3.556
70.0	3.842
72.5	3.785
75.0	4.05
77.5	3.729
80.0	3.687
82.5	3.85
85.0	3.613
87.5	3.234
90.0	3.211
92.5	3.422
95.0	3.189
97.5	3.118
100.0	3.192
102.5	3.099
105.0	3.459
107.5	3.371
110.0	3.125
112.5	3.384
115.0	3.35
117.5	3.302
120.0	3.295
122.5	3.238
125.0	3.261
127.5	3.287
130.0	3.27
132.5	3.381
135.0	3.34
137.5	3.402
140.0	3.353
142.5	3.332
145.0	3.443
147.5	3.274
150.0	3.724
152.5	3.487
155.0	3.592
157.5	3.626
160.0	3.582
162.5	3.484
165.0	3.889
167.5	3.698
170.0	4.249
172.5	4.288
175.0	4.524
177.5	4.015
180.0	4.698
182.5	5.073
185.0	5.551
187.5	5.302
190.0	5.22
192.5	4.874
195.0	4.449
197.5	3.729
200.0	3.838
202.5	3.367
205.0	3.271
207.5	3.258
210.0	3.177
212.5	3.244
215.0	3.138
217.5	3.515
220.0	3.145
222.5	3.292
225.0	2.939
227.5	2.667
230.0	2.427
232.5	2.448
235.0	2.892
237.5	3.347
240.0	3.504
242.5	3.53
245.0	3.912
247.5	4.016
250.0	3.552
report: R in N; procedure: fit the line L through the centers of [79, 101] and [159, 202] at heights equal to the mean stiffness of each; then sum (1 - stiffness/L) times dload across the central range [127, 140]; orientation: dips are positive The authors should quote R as 1.7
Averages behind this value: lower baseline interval 3.39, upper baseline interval 4.37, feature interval 3.34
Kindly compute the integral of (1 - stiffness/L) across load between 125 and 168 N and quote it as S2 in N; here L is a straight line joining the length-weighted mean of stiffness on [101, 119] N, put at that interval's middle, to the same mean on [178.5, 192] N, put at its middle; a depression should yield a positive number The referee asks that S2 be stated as 7.3 N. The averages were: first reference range 3.3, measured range 3.47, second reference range 5.13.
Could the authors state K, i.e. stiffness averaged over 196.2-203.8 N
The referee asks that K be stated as 3.65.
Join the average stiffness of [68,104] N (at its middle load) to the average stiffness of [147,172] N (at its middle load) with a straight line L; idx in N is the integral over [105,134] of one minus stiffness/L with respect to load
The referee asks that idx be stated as 2.30 N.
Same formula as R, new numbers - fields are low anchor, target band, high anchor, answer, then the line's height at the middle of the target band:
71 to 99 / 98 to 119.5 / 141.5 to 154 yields 1.38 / 3.51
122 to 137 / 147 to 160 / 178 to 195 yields 1.51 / 4.03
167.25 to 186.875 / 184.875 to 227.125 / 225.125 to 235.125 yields -2.88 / 3.51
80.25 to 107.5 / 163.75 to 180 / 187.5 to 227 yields -2.67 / 3.57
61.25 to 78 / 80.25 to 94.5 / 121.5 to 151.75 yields 0.75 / 3.66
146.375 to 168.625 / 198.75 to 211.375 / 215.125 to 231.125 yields -0.82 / 3.17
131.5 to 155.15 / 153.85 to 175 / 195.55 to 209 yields -2.31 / 3.47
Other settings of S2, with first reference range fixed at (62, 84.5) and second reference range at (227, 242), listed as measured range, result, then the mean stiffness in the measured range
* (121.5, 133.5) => 0.66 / 3.29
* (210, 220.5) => -0.82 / 3.26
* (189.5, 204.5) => -4.93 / 4.15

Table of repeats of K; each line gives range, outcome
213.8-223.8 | 3.27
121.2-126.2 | 3.25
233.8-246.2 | 3.44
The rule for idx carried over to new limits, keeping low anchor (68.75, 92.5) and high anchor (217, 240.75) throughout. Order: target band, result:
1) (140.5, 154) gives -0.37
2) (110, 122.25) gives 0.67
